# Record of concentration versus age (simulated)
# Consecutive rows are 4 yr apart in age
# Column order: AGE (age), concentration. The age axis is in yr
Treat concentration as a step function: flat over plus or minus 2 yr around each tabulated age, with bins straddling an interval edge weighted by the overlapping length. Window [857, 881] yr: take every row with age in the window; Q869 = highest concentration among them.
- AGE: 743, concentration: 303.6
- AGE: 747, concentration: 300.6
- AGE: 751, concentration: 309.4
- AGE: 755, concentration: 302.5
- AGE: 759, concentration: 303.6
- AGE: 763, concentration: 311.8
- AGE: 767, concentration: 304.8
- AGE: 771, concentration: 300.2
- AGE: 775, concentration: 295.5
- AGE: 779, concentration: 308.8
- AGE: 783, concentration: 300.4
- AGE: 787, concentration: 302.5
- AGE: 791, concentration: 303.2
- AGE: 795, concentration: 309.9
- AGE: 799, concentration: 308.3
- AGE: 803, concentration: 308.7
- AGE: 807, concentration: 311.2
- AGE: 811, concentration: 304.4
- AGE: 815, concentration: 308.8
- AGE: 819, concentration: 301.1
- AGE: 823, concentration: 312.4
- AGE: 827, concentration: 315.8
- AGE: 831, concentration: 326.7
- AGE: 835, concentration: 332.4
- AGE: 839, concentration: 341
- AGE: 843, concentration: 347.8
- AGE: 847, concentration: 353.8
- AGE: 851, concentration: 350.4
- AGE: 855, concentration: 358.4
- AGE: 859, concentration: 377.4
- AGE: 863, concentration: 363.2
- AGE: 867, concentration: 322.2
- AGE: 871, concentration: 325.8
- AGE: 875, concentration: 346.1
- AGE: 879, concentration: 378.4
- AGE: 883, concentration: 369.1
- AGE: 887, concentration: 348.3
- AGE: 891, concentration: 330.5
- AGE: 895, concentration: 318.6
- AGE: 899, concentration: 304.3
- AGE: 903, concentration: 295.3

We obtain 378.4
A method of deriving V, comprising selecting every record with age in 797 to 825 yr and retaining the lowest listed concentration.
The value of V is 301.1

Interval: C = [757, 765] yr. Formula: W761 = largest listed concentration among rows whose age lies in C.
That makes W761 311.8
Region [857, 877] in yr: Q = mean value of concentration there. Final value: 347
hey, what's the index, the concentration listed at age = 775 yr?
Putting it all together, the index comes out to 295.5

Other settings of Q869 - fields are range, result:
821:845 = 347.8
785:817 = 311.2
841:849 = 353.8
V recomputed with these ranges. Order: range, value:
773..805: 295.5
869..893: 325.8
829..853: 326.7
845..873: 322.2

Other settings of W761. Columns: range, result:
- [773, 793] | 308.8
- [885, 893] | 348.3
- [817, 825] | 312.4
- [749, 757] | 309.4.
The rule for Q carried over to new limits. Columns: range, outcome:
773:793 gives 302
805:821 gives 306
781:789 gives 301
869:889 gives 354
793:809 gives 310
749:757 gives 306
